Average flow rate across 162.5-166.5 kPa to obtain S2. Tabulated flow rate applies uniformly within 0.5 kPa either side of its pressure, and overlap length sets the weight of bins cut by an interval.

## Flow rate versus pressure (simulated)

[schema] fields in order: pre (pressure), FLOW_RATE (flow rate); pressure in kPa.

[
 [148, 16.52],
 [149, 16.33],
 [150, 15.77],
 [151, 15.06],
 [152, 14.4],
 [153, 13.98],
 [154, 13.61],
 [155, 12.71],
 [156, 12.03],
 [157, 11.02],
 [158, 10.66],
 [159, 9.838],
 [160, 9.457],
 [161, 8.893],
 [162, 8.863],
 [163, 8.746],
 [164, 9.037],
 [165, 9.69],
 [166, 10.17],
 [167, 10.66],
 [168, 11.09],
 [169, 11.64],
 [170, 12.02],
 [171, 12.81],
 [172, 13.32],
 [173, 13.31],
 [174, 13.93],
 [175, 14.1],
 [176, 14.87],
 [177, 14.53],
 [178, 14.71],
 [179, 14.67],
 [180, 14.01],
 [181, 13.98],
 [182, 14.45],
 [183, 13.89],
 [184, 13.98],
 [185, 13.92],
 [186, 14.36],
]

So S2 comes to 9.41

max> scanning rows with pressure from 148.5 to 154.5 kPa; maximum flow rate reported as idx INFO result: 16.33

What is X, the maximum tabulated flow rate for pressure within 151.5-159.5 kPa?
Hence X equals 14.4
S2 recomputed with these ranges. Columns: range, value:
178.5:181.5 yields 14.2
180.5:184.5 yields 14.1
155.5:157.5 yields 11.5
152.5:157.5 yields 12.7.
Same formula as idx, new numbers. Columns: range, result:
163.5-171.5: 12.81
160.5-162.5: 8.893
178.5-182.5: 14.67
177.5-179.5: 14.71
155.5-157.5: 12.03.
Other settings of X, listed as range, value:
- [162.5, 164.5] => 9.037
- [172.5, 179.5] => 14.87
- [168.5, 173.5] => 13.32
